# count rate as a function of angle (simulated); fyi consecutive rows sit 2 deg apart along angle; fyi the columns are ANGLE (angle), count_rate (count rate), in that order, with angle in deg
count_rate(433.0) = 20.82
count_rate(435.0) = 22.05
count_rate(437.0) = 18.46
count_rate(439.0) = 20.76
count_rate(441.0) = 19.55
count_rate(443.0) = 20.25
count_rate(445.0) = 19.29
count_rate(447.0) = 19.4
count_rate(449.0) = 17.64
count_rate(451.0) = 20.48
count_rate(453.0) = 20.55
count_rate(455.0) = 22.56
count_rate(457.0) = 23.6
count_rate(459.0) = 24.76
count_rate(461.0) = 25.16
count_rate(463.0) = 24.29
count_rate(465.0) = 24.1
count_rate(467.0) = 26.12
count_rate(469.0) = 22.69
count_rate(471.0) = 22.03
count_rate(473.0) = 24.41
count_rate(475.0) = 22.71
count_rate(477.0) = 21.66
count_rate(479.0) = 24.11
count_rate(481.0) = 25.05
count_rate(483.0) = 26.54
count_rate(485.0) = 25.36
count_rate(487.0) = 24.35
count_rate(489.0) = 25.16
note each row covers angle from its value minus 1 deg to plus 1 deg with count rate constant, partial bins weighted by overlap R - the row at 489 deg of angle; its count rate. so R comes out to 25.16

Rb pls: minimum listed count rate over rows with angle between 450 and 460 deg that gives 20.48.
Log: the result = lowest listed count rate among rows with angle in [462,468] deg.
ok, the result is 24.1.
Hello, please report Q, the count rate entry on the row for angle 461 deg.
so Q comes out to 25.16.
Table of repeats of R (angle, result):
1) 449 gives 17.64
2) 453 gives 20.55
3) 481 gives 25.05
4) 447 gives 19.4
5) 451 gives 20.48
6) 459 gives 24.76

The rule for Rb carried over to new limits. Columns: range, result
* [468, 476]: 22.03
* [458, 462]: 24.76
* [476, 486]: 21.66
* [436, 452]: 17.64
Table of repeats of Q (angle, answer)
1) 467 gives 26.12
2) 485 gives 25.36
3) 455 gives 22.56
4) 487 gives 24.35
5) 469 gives 22.69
